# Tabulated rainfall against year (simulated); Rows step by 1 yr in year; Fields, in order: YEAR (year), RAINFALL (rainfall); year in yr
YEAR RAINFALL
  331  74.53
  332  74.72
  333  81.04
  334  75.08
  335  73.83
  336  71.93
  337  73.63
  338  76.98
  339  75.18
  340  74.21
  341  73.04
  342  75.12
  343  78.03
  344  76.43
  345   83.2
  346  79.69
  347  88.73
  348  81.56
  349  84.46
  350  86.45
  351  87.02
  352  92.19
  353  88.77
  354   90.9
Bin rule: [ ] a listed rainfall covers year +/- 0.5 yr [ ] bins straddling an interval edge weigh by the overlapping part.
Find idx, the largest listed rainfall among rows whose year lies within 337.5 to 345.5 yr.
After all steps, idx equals 83.2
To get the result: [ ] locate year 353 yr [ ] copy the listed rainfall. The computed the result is 88.77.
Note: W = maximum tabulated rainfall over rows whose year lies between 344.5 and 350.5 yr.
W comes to 88.73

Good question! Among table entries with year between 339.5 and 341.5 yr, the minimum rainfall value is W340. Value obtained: 73.04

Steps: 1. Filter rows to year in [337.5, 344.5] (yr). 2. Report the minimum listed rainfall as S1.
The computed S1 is 73.04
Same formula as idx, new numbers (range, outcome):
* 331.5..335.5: 81.04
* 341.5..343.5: 78.03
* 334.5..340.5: 76.98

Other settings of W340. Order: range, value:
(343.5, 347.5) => 76.43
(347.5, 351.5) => 81.56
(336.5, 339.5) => 73.63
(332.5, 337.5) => 71.93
